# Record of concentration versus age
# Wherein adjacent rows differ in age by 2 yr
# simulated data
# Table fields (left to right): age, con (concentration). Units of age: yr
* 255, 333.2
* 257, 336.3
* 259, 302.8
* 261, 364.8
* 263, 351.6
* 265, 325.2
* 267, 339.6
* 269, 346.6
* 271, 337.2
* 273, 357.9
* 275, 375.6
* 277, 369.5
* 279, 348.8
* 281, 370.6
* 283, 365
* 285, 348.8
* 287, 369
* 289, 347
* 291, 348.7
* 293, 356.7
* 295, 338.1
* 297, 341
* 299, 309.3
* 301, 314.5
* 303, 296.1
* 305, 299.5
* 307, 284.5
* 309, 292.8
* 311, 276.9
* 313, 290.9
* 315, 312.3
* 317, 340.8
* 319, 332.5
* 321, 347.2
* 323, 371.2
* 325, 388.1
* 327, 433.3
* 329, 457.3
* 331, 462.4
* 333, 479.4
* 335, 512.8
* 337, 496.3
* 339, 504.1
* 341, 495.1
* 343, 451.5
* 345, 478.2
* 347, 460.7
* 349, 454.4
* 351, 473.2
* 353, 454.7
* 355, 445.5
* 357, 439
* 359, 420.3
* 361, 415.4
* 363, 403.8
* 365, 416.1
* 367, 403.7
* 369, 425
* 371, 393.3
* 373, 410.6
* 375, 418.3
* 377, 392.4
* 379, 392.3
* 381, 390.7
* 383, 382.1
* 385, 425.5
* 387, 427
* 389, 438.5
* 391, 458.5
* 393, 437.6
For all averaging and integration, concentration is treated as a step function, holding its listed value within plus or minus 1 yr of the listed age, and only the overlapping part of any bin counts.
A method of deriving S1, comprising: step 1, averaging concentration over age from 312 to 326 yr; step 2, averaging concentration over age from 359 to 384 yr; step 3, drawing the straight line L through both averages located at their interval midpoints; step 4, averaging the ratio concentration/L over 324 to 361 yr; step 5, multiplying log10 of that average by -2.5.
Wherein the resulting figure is -0.24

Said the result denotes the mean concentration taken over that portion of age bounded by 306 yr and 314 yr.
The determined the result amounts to 286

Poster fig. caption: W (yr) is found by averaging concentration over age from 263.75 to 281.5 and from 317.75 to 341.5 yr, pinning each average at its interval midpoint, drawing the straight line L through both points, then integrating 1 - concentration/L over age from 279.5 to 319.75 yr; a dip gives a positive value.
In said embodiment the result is 6.6 yr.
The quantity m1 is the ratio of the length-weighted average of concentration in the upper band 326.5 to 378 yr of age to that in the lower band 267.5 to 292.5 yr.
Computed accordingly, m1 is 1.25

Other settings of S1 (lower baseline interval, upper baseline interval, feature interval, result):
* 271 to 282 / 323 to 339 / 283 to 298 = 0.10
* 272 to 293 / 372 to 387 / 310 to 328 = 0.10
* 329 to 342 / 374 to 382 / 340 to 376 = 0.01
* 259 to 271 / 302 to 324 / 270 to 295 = -0.08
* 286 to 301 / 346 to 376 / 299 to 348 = -0.02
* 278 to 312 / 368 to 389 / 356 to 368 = -0.07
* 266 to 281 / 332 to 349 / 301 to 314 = 0.39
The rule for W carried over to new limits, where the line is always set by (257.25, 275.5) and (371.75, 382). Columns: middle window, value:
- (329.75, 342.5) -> -3.7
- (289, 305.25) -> 1.4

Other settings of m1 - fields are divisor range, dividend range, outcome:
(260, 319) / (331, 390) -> 1.31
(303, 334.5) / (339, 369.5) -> 1.24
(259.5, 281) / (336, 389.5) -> 1.23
